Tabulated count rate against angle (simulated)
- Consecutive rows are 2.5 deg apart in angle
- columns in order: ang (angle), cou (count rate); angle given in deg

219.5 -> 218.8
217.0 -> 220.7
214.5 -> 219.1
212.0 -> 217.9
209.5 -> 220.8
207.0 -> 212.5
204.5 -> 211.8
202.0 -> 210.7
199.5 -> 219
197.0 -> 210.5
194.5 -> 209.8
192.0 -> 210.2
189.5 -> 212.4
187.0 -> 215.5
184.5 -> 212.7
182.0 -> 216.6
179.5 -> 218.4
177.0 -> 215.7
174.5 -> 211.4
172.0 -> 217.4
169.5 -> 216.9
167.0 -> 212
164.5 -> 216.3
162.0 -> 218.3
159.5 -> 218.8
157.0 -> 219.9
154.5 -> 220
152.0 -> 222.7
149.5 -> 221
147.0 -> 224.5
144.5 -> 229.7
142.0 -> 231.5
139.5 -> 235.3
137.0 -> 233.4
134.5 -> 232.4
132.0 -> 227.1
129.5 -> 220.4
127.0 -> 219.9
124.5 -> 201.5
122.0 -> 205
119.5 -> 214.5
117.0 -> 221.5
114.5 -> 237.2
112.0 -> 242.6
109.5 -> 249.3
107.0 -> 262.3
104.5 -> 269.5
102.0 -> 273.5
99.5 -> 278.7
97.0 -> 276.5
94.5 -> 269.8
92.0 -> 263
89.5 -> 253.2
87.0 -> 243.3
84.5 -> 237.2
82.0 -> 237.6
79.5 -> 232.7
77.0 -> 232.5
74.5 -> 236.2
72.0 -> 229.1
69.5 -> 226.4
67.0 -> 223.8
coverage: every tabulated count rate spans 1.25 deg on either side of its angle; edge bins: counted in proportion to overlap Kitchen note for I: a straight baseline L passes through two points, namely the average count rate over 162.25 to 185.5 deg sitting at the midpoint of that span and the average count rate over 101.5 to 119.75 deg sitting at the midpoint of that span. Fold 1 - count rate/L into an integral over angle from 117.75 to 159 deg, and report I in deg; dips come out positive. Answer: 1.9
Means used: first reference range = 247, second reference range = 215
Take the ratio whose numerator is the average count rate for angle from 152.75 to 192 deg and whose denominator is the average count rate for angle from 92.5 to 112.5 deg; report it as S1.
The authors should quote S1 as 0.81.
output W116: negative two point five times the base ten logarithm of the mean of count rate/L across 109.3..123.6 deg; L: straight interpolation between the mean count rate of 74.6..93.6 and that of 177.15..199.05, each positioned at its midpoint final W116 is 0.04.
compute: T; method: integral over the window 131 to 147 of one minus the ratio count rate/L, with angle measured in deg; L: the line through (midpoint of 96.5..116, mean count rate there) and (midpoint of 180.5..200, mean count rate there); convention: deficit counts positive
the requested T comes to 0.7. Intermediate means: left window 260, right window 213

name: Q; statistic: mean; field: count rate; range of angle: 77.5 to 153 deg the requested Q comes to 239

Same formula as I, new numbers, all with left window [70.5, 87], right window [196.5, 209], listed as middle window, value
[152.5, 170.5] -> 0.2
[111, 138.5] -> 0.5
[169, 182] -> 0.1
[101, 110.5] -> -1.4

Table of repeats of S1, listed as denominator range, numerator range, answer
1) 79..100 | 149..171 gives 0.86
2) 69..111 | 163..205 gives 0.85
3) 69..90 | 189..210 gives 0.90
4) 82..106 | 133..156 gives 0.87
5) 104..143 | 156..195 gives 0.93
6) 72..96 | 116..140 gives 0.90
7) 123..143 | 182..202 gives 0.95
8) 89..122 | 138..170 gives 0.88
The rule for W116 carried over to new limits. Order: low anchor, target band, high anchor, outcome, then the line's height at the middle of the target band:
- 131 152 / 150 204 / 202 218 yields 0.035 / 223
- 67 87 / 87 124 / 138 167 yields -0.093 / 229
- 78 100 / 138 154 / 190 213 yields 0.029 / 233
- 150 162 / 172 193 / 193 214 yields 0.013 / 217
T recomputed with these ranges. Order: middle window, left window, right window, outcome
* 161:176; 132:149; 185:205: 0.40 deg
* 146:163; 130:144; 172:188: 0.30 deg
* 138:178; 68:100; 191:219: 1.13 deg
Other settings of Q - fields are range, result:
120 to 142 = 222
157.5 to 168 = 217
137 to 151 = 229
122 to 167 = 222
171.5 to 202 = 214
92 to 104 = 273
